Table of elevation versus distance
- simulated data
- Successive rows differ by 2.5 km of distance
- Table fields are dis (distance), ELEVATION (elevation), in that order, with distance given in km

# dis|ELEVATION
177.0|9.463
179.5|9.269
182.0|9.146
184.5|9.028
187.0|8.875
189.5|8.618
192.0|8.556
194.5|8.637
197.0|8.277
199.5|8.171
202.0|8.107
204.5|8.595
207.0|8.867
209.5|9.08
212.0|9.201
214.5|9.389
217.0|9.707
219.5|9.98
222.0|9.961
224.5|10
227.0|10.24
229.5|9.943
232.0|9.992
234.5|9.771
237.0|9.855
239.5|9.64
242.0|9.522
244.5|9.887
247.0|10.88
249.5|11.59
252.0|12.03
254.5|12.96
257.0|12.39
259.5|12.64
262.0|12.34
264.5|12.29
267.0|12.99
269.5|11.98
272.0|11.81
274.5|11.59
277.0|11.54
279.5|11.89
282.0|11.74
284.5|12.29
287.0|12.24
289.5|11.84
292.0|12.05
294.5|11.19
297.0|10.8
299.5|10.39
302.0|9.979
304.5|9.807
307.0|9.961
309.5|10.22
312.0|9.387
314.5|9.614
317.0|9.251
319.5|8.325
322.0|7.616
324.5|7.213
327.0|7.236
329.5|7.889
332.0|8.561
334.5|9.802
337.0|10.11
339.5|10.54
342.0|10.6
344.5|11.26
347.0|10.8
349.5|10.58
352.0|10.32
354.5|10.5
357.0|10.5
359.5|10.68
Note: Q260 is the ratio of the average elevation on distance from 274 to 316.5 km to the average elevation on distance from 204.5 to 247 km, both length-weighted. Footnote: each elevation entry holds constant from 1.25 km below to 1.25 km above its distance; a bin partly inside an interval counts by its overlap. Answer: 1.13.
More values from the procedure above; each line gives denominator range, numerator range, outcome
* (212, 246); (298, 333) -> 0.91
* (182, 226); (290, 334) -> 1.05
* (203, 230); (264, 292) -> 1.26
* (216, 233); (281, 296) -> 1.19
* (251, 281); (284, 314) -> 0.88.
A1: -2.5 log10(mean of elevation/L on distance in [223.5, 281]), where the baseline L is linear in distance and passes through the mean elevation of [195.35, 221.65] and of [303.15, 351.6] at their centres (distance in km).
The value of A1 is -0.22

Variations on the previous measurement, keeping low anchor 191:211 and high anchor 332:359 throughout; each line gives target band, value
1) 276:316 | -0.12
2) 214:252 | -0.13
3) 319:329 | 0.32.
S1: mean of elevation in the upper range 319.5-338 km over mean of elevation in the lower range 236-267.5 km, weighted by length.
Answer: 0.73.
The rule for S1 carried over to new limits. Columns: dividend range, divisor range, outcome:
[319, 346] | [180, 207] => 1.05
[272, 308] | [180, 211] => 1.30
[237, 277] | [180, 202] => 1.34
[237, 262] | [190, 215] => 1.30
